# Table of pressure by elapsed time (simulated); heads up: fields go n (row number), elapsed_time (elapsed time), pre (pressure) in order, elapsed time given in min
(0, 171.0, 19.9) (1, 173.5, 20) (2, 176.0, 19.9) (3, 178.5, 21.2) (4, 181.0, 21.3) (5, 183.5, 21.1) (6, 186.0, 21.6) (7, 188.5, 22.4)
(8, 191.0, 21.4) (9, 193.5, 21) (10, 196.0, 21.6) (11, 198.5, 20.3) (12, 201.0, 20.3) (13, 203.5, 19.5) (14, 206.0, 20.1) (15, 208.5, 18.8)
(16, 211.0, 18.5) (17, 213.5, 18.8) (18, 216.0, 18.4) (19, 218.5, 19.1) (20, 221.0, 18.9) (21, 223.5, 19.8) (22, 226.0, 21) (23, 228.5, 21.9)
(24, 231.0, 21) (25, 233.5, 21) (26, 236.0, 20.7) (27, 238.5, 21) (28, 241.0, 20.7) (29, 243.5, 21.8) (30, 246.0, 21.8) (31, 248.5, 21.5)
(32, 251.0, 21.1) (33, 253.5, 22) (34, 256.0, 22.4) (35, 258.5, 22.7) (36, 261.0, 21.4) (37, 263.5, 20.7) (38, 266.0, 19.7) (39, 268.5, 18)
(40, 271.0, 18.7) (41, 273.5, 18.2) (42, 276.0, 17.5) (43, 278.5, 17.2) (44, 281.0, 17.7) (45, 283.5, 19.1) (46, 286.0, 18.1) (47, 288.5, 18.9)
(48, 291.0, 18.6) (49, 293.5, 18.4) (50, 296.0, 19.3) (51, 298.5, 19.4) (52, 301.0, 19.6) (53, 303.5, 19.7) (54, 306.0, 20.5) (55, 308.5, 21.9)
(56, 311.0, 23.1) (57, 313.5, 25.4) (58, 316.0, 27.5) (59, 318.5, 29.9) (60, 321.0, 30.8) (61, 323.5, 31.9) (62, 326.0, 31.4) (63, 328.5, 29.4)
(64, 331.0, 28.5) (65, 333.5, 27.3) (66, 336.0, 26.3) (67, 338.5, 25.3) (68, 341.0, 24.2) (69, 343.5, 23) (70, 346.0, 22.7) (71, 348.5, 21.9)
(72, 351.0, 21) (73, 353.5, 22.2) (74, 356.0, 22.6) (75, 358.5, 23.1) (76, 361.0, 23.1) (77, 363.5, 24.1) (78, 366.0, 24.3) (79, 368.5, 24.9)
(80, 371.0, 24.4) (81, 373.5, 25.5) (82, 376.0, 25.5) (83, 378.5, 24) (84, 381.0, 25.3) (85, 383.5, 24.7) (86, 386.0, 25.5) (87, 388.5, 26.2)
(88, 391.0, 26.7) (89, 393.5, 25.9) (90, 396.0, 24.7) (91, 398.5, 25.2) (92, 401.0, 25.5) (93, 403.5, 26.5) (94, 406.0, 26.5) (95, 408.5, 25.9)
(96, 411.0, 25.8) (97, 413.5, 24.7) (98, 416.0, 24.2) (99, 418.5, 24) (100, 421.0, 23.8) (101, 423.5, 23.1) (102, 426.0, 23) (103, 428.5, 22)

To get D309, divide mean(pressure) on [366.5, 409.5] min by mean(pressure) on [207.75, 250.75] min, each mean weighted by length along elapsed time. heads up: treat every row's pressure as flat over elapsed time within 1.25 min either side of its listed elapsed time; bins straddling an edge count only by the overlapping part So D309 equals 1.3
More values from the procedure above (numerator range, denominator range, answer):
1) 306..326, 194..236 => 1.35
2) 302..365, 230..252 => 1.18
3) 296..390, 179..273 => 1.20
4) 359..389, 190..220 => 1.25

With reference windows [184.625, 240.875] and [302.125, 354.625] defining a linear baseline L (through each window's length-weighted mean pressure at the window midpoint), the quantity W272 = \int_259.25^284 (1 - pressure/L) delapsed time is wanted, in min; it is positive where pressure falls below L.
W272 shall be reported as 4.33 min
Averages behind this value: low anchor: 20.3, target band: 18.9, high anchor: 25.4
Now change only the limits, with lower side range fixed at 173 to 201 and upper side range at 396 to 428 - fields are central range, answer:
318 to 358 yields -4.2 min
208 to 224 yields 2.0 min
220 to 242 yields 1.1 min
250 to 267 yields 0.6 min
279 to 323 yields 2.4 min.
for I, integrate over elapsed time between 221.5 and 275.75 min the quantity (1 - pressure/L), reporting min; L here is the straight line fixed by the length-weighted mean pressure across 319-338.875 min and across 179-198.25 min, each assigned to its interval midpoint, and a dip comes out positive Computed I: 8.6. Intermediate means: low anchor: 21.4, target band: 20.7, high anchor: 29.1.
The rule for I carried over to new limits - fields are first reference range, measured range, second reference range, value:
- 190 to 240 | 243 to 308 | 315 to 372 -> 8.3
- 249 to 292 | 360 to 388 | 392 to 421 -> -0.9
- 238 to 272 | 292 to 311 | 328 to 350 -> 2.7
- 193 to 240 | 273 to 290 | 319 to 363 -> 3.6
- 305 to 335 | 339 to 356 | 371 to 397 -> 2.5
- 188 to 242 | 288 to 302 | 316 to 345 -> 3.6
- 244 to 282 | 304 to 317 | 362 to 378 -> -0.7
